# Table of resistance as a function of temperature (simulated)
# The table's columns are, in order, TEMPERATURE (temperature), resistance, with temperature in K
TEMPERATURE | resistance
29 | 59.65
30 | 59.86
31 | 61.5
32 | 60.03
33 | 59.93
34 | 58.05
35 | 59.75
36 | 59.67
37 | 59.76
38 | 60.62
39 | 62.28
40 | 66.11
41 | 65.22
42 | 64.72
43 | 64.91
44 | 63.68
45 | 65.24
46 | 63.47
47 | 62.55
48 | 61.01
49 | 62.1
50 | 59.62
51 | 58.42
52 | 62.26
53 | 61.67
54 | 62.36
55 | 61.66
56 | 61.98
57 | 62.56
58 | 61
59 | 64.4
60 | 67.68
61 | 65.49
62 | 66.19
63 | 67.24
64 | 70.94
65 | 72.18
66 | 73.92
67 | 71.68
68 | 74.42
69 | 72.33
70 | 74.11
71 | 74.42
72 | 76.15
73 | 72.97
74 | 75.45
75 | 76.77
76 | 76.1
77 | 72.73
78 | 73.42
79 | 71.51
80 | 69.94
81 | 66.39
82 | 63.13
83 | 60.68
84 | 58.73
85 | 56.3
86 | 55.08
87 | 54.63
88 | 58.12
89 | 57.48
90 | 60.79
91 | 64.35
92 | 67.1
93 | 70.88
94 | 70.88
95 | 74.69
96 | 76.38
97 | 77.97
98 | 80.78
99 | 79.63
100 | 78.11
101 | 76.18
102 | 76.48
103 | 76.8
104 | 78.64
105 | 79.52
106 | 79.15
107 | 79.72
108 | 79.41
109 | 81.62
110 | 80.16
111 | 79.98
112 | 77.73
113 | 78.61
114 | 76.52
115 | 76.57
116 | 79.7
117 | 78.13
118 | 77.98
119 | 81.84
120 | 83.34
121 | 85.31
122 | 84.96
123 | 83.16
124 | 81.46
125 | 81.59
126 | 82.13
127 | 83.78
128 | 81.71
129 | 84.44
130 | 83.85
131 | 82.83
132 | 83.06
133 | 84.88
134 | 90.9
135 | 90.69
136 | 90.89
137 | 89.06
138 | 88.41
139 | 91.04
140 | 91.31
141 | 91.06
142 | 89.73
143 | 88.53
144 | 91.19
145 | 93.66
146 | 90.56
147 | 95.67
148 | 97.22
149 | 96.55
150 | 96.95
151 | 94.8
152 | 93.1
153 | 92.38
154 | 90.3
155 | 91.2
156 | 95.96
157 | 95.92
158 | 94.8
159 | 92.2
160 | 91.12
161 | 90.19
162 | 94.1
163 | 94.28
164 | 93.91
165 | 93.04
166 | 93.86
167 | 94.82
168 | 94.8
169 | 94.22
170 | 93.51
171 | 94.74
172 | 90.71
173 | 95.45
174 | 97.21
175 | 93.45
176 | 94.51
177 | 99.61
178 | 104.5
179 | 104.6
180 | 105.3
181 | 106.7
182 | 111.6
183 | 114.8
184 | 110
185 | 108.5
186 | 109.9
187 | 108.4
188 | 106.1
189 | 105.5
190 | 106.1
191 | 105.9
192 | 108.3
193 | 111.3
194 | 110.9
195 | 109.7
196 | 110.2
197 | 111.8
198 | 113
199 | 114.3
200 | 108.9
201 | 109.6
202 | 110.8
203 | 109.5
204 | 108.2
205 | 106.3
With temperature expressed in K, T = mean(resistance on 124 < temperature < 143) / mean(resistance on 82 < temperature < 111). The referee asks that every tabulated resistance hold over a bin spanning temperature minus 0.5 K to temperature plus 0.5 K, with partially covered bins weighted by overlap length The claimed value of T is 1.22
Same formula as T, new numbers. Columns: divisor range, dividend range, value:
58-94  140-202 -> 1.47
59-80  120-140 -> 1.19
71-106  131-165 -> 1.31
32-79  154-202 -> 1.53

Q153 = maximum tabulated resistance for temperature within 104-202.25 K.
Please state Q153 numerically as 114.8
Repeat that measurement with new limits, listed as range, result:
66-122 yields 85.31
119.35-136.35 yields 90.9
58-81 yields 76.77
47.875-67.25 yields 73.92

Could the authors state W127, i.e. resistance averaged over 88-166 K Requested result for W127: 84.1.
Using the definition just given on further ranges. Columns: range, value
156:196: 101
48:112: 69.7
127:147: 88.4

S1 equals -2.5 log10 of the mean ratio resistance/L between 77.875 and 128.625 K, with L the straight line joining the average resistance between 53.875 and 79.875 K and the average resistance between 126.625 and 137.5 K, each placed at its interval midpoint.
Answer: 0.07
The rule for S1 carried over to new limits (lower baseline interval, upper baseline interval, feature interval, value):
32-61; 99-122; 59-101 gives 0.02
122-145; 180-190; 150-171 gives 0.05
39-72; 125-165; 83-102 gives 0.13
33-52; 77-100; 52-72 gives -0.06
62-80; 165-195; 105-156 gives 0.04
